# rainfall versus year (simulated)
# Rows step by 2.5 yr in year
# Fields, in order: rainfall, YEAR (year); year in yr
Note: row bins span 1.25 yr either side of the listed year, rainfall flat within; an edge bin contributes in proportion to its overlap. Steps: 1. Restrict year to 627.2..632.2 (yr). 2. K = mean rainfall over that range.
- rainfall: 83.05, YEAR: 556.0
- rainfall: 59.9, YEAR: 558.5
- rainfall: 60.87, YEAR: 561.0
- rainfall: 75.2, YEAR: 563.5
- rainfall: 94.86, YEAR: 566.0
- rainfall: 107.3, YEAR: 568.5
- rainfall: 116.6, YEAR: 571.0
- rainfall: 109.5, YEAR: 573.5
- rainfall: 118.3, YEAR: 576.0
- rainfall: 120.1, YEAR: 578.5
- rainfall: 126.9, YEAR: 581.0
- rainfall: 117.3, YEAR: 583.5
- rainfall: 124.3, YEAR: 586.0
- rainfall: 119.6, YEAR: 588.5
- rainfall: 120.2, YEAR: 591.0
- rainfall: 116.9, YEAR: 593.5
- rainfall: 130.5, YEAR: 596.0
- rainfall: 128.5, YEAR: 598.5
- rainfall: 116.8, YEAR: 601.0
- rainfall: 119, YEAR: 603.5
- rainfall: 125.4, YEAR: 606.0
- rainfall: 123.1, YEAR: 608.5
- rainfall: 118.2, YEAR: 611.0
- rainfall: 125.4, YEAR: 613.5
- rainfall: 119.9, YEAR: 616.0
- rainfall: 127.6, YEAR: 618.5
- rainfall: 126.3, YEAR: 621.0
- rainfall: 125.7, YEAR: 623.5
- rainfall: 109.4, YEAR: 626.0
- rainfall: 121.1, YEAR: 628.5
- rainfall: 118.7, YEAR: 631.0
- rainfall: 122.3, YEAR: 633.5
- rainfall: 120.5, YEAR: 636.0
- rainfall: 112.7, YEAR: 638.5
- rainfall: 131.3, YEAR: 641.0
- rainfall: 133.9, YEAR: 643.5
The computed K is 120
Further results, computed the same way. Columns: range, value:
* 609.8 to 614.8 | 122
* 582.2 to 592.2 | 120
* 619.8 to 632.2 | 120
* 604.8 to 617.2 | 122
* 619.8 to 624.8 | 126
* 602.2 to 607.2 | 122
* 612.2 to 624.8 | 125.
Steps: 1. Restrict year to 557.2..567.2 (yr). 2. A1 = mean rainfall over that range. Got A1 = 72.6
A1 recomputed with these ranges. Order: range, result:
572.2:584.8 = 118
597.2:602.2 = 123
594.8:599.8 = 129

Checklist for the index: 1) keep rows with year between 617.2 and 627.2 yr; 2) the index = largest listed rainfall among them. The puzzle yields 127.6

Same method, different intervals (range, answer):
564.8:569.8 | 107.3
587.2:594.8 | 120.2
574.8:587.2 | 126.9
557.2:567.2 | 94.86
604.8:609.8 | 125.4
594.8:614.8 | 130.5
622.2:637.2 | 125.7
